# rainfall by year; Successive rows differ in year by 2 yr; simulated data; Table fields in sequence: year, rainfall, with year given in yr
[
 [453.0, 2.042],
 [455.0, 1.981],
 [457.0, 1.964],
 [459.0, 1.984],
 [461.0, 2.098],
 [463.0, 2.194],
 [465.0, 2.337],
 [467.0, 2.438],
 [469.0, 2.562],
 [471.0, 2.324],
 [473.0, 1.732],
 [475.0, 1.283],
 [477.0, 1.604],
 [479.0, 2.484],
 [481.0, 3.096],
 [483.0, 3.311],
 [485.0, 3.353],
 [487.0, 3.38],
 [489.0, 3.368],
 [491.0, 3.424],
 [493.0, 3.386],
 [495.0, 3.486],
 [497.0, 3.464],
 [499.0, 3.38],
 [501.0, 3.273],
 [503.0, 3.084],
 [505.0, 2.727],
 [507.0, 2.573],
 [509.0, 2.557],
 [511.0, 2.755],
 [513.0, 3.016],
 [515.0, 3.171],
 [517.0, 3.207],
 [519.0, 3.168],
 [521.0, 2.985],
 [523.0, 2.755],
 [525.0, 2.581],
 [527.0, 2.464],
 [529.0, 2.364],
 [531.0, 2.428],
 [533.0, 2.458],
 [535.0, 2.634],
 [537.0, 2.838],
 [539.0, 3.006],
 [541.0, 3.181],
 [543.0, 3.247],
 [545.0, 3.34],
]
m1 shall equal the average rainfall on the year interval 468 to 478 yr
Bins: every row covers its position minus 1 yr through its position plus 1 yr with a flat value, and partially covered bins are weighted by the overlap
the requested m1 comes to 1.9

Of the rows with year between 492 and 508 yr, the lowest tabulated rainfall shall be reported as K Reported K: 2.573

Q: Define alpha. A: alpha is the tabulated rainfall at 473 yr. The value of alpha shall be 1.732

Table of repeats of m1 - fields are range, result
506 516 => 2.81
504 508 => 2.65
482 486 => 3.33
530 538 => 2.59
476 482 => 2.39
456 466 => 2.12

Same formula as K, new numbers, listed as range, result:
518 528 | 2.464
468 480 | 1.283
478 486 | 2.484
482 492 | 3.311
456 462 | 1.964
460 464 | 2.098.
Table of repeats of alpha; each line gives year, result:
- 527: 2.464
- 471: 2.324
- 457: 1.964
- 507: 2.573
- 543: 3.247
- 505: 2.727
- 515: 3.171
